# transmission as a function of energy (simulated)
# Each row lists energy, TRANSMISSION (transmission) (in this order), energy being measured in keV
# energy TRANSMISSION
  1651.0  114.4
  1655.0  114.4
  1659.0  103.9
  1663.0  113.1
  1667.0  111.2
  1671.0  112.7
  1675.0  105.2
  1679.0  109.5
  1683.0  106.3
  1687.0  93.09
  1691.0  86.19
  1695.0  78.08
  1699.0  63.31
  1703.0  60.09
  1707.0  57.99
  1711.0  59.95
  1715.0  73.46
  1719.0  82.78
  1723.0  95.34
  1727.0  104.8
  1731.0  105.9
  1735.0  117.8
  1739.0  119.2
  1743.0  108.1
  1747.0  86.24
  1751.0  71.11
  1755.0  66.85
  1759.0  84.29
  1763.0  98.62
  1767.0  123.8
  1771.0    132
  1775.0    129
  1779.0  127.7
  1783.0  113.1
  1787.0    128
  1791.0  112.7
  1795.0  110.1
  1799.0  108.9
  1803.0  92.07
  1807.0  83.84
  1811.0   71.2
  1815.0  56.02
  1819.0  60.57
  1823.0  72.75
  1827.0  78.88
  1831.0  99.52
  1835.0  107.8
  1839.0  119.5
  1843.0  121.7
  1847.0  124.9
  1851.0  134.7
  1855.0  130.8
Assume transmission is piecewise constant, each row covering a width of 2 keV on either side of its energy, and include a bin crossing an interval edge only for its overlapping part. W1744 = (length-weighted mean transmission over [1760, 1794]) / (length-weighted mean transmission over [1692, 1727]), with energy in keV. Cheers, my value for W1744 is 1.62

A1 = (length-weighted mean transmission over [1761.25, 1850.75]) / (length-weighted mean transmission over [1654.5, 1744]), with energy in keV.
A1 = 1.10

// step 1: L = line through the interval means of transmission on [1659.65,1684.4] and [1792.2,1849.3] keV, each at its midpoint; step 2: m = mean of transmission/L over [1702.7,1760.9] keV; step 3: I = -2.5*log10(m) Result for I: 0.18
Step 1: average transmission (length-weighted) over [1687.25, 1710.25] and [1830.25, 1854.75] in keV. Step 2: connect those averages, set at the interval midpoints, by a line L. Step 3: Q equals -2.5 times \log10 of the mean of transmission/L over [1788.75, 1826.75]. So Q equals 0.25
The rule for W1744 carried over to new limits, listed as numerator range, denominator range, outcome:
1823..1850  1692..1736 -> 1.32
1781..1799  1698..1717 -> 1.83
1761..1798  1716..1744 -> 1.15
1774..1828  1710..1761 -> 1.05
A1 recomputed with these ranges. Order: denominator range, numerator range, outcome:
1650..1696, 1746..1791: 1.02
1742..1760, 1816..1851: 1.21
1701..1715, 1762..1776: 1.99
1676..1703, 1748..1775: 1.12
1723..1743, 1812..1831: 0.64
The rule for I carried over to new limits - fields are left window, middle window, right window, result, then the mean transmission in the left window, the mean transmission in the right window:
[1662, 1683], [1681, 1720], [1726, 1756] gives 0.35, 110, 98.3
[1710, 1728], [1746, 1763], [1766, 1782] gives 0.38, 83.4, 127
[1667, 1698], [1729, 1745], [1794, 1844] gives -0.19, 98.4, 90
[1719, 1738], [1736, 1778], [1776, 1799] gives 0.08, 104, 118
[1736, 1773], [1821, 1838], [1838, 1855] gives 0.31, 99.4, 126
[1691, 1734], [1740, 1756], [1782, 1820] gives -0.02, 79.5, 94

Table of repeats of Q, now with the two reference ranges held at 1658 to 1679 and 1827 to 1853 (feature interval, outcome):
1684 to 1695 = 0.23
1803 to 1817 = 0.48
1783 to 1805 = 0.03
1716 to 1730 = 0.19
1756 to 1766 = 0.22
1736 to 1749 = 0.06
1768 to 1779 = -0.15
